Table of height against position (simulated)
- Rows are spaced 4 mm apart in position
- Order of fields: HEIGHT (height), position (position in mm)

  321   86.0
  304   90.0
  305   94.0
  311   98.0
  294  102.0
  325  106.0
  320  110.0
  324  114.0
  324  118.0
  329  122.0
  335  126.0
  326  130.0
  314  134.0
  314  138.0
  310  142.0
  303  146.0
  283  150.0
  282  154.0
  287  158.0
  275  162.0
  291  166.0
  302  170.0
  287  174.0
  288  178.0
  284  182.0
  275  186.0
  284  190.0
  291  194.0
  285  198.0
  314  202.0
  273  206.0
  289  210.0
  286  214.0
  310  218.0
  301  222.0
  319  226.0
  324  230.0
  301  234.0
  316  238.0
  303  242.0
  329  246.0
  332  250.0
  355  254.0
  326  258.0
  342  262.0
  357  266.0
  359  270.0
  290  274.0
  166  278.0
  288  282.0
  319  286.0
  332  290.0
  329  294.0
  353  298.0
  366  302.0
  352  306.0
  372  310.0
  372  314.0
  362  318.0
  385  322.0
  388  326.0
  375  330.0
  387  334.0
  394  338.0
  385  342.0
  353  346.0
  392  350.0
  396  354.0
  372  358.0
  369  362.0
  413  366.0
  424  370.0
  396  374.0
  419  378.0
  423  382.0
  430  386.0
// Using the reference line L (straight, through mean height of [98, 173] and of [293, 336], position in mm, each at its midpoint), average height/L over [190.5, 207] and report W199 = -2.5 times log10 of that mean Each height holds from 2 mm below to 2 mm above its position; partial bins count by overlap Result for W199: 0.13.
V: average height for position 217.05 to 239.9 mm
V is 312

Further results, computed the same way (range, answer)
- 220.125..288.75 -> 314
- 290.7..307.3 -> 349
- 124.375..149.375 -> 315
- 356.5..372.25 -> 395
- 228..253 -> 319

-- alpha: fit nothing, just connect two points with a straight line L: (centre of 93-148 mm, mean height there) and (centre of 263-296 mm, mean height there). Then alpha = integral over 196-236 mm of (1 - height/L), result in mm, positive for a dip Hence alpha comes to 1.3 mm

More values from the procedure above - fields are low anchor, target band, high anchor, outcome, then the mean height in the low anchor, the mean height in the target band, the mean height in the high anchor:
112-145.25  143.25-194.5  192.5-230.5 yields 3.8 mm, 321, 287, 298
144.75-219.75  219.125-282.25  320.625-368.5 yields 2.8 mm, 289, 314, 384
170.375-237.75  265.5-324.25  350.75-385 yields 3.6 mm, 295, 333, 402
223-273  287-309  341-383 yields 0.7 mm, 329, 346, 394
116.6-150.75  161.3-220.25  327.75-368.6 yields 7.9 mm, 316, 289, 384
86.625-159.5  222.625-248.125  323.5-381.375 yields 2.6 mm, 311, 315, 391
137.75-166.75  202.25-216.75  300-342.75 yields 1.5 mm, 292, 288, 376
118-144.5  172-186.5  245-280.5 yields 1.6 mm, 321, 284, 317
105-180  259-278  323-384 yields 2.1 mm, 306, 318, 392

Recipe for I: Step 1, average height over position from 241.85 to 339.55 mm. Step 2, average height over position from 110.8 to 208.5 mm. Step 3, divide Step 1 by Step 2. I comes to 1.1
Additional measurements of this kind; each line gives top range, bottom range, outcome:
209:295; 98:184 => 1.03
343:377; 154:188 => 1.36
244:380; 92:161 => 1.15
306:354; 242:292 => 1.20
